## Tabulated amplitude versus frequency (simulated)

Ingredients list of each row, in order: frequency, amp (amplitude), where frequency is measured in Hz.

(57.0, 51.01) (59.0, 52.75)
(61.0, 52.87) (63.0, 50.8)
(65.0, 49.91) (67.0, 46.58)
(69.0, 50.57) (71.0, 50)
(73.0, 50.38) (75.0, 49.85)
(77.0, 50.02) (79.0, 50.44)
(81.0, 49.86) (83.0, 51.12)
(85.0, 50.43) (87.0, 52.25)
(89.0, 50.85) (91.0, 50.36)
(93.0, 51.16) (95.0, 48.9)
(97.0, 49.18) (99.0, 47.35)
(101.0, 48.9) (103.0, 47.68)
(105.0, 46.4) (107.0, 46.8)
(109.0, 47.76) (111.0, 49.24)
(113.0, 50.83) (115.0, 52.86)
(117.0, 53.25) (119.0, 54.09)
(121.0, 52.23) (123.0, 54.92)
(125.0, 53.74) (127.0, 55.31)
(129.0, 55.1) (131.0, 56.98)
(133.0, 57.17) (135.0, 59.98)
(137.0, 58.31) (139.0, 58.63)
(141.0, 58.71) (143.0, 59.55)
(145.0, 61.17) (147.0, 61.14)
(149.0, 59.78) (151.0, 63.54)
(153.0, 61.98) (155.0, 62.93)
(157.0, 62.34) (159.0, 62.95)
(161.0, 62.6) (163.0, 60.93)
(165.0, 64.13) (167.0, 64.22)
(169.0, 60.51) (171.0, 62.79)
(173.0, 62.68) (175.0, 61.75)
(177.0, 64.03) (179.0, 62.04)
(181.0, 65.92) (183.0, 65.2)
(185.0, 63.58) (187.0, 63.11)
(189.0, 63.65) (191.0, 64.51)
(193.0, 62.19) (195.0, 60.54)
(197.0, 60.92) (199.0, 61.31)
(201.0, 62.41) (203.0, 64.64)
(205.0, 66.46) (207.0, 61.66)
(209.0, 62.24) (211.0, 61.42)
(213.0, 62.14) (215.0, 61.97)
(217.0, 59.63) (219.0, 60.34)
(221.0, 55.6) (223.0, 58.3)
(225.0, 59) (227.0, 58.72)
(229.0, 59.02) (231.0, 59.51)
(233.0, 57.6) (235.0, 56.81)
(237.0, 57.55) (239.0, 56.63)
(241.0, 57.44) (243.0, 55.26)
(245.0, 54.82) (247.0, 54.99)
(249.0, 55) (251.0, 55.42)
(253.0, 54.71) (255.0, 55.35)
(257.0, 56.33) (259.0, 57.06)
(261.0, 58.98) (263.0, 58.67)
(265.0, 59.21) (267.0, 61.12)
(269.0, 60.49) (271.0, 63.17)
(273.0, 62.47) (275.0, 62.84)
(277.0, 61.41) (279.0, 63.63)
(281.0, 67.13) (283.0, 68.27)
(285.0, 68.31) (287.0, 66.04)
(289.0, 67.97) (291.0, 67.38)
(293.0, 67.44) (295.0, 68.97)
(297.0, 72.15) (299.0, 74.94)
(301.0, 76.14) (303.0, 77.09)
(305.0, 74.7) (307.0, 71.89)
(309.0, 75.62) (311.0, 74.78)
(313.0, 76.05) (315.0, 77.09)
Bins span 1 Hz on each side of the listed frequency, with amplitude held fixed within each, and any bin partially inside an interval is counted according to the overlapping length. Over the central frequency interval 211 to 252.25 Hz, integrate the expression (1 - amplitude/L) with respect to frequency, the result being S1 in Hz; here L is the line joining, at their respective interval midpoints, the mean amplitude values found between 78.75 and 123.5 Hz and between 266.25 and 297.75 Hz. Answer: 2.27 Hz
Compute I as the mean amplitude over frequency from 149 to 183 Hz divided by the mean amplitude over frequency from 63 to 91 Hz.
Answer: 1.25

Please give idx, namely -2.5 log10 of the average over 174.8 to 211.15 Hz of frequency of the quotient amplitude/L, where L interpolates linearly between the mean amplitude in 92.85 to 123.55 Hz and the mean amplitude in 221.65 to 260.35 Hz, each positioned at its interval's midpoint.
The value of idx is -0.16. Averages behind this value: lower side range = 50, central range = 63.1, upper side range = 56.8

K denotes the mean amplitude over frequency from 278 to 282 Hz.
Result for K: 65.4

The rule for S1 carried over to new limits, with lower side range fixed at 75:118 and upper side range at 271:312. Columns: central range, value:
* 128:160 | -3.2 Hz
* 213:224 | 0.5 Hz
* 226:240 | 1.2 Hz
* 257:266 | 1.1 Hz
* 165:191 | -2.4 Hz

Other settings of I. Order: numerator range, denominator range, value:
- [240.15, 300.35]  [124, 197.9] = 1.01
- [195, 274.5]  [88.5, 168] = 1.06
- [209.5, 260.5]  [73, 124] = 1.15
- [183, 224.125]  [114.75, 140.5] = 1.11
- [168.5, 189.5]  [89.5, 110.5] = 1.30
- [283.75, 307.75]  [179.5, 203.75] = 1.13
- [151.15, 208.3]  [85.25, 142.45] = 1.20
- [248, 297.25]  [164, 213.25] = 0.99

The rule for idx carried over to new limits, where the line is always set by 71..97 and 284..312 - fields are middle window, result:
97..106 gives 0.095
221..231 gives 0.106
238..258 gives 0.198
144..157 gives -0.087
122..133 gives -0.013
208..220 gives 0.035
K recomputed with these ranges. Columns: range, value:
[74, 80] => 50.1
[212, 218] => 61.2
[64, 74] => 49.5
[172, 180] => 62.6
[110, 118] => 51.5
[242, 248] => 55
